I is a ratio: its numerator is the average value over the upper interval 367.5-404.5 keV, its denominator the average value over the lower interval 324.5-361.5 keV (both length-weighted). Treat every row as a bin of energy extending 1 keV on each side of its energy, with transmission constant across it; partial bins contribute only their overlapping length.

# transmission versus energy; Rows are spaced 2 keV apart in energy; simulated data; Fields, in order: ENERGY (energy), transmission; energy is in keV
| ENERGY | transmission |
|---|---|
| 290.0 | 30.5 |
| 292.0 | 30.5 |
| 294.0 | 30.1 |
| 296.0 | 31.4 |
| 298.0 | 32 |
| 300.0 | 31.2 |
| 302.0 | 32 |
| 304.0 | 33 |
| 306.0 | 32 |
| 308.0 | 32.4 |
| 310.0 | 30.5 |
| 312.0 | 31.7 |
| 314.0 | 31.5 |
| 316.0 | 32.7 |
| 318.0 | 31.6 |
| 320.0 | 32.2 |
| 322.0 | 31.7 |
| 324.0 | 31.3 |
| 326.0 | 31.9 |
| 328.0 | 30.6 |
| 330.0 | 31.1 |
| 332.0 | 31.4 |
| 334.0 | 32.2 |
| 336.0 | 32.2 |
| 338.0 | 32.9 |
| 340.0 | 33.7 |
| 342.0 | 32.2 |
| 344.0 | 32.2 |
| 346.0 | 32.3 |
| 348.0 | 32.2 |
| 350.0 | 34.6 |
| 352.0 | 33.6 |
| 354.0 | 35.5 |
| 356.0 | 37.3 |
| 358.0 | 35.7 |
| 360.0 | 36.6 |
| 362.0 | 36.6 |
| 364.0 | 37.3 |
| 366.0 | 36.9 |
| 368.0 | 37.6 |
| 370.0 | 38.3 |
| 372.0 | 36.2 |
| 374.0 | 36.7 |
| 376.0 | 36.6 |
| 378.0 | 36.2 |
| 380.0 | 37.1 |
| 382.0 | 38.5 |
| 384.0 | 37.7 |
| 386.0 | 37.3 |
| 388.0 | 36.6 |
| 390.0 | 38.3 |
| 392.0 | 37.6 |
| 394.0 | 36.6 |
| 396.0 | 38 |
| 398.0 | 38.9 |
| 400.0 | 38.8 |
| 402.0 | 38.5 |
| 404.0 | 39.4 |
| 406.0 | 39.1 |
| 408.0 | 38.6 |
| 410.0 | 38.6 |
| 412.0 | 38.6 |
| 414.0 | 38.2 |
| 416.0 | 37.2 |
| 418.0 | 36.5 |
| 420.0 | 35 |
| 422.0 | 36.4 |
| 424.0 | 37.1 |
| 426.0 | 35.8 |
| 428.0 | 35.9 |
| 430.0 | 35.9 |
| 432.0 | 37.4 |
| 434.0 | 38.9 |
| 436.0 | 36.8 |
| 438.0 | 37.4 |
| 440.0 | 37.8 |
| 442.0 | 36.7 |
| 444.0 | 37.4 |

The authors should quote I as 1.13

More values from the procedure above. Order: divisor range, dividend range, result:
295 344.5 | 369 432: 1.17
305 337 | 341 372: 1.11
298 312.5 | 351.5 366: 1.14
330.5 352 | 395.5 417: 1.18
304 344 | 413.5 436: 1.15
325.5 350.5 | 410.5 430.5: 1.14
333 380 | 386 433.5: 1.07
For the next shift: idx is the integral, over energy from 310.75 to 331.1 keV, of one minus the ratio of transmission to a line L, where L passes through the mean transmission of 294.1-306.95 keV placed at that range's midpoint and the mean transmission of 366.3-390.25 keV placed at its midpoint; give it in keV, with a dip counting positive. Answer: 1.0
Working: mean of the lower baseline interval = 31.8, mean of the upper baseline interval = 37.2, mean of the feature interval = 31.6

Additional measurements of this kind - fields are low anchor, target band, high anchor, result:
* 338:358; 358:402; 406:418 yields -1.7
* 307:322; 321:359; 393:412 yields 1.0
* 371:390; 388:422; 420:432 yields -1.2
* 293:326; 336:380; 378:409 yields 0.1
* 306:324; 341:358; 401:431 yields -0.1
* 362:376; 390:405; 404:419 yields -0.2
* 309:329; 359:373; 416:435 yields -1.4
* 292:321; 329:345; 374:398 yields 0.8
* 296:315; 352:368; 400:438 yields -0.9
